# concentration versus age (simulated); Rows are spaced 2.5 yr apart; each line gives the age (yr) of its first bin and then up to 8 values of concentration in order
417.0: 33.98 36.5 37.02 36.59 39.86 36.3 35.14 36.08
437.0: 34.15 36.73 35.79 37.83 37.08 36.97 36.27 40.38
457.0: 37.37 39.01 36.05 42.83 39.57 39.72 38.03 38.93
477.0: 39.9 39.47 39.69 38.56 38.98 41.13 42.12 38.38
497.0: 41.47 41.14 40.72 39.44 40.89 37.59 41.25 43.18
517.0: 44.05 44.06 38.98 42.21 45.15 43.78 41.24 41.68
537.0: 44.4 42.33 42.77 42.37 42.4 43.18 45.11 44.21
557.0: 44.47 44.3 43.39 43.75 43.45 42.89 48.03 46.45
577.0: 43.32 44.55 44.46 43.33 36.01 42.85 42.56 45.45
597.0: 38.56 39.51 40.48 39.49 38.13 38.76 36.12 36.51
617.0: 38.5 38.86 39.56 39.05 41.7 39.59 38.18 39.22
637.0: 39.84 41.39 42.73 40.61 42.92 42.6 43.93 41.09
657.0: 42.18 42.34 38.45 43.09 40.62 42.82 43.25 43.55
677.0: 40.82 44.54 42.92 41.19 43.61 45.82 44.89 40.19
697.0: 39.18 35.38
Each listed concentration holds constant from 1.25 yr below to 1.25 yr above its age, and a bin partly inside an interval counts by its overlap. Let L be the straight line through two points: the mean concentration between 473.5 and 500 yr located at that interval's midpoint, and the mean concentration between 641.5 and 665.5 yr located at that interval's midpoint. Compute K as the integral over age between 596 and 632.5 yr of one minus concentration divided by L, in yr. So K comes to 2.3 yr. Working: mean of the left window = 40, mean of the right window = 42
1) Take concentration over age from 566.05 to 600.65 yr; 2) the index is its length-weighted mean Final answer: 43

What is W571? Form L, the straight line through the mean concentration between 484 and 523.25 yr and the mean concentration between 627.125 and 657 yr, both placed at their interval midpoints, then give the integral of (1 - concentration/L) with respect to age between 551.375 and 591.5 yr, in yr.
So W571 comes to -2.7 yr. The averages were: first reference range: 40.8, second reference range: 41.2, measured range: 43.7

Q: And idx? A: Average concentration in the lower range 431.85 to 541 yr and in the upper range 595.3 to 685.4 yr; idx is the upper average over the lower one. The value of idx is 1.0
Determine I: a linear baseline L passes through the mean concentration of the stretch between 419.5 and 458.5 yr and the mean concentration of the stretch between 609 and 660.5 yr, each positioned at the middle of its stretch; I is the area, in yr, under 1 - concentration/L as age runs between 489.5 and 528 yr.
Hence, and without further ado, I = -3.3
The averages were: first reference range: 36.9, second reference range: 40.3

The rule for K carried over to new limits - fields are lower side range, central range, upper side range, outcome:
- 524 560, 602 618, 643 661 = 1.69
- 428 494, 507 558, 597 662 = -4.77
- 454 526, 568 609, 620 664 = -1.56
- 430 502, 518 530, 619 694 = -1.00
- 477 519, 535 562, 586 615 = -2.28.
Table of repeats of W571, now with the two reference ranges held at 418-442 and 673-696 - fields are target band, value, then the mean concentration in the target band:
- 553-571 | -1.81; 43.9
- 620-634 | 0.67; 39.6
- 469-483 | -0.61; 39.3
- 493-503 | -0.60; 40.5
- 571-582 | -1.42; 45.4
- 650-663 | 0.18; 41.7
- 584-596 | -0.39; 41.9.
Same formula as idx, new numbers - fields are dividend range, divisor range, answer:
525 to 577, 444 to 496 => 1.12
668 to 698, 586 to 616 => 1.08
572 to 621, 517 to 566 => 0.95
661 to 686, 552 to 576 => 0.95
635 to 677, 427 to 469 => 1.12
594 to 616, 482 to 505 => 0.97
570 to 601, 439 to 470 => 1.13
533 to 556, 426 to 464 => 1.16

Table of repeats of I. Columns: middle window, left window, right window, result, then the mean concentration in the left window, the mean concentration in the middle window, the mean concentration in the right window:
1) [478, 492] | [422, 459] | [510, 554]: 0.0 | 36.9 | 39.8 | 42.8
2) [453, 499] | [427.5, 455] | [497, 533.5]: -0.7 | 36.6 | 39.5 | 41.7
